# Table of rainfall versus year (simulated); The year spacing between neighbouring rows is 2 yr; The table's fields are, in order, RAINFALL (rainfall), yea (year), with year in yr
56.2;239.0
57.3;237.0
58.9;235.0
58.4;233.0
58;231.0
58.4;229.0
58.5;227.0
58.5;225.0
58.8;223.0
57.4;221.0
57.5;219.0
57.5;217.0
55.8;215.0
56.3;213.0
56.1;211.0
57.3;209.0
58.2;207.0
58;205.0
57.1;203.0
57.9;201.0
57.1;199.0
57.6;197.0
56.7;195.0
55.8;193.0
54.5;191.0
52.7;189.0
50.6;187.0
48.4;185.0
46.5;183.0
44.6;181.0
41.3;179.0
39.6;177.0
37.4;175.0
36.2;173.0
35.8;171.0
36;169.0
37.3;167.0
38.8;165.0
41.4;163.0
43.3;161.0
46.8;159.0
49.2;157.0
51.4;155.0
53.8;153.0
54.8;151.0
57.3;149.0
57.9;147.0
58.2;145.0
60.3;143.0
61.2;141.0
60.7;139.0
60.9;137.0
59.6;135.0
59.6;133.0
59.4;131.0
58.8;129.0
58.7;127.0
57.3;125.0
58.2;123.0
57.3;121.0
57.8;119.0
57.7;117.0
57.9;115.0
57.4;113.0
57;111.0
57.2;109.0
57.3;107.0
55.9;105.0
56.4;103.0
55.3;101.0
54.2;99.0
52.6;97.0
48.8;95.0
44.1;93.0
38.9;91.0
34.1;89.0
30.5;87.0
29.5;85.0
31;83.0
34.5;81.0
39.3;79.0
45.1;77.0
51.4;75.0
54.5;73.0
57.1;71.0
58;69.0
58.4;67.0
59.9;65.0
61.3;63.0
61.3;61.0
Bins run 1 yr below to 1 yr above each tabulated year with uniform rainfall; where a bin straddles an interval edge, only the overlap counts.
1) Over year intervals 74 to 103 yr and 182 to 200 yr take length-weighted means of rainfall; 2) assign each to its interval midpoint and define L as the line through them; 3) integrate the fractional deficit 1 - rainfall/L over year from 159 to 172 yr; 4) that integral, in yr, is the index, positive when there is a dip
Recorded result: 2.88 yr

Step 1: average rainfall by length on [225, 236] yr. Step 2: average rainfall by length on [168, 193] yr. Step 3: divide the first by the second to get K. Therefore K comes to 1.3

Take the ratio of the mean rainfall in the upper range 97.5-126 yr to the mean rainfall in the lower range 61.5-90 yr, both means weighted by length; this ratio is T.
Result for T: 1.2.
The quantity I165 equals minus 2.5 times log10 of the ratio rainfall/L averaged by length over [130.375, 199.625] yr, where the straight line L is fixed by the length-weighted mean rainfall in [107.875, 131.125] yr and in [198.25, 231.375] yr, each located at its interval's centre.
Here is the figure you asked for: 0.150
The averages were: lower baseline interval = 57.8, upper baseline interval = 57.5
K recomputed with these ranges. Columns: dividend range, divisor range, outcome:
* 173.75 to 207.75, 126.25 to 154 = 0.87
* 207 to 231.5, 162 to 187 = 1.41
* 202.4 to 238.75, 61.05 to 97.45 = 1.24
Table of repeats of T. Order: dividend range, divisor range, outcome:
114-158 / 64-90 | 1.28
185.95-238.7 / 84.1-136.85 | 1.08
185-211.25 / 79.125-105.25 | 1.30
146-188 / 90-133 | 0.82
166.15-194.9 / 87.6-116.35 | 0.86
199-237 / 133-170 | 1.11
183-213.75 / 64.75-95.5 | 1.25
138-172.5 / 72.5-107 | 1.11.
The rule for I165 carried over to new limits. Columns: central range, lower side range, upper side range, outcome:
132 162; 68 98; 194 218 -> -0.108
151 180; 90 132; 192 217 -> 0.305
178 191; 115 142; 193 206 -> 0.201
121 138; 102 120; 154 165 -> -0.120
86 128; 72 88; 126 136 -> -0.053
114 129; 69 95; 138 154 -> -0.121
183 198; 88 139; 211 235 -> 0.072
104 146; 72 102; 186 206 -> -0.228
